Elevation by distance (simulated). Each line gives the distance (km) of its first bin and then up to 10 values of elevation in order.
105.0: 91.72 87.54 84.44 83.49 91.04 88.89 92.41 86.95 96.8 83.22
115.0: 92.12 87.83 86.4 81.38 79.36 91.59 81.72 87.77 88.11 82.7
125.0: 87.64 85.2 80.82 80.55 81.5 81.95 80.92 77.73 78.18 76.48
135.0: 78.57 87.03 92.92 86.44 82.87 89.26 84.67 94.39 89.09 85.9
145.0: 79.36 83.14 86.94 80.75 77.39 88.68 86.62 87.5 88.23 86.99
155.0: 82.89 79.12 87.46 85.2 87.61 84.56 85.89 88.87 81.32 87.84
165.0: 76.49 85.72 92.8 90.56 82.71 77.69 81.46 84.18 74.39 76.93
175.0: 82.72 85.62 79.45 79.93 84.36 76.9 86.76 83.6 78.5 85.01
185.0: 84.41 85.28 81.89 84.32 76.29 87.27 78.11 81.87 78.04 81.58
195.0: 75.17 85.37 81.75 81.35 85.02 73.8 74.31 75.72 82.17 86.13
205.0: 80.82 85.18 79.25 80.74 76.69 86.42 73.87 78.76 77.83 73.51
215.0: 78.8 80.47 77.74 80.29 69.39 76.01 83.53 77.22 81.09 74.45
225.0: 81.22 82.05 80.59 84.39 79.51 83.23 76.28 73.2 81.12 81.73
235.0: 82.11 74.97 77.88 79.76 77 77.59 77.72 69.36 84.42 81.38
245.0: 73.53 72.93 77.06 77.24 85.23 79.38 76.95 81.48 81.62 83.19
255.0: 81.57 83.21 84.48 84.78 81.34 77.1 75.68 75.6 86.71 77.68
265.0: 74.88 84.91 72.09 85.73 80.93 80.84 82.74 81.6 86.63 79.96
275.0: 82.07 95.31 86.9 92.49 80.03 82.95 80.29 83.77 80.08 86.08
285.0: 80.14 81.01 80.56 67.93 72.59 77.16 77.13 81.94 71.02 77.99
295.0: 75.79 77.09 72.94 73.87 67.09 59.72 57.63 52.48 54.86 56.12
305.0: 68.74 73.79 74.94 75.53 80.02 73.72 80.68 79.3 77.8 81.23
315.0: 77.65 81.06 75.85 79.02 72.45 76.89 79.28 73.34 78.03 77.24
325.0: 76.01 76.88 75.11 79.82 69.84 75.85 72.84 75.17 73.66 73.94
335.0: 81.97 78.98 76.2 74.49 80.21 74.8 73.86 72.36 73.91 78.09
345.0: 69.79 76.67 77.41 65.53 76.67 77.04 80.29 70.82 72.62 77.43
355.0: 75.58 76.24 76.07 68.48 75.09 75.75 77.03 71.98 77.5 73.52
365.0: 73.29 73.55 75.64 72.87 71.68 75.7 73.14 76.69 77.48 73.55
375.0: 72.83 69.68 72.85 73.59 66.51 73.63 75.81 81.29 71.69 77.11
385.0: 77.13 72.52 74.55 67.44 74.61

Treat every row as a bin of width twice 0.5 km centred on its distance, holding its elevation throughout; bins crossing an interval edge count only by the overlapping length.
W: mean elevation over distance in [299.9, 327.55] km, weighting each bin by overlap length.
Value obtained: 73.3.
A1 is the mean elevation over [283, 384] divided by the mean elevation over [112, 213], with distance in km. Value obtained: 0.9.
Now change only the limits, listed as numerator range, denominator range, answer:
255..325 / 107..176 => 0.91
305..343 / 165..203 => 0.94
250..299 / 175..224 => 1.00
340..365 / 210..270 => 0.94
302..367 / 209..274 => 0.94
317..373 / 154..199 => 0.91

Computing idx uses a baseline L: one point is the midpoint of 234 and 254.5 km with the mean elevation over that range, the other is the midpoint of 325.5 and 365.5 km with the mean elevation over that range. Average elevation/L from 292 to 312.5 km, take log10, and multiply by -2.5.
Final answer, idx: 0.091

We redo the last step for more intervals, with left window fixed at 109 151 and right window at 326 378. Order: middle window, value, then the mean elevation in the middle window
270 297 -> -0.04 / 80.7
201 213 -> 0.02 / 80.2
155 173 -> -0.01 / 84.3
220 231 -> 0.00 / 80.3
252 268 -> -0.02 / 80.5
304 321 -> 0.00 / 76.3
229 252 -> 0.02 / 78.3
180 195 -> 0.01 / 81.9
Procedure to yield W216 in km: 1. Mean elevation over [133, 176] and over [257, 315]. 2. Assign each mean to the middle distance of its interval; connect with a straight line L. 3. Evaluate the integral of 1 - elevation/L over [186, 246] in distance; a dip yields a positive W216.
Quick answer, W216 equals 1.3 km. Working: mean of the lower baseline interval 84.5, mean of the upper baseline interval 77.3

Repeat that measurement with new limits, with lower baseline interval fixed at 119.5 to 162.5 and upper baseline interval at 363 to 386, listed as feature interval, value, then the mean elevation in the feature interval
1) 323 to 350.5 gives 0.2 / 75.4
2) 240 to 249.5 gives 0.3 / 77.6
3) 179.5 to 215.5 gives 0.7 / 80.6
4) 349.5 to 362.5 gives 0.0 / 75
